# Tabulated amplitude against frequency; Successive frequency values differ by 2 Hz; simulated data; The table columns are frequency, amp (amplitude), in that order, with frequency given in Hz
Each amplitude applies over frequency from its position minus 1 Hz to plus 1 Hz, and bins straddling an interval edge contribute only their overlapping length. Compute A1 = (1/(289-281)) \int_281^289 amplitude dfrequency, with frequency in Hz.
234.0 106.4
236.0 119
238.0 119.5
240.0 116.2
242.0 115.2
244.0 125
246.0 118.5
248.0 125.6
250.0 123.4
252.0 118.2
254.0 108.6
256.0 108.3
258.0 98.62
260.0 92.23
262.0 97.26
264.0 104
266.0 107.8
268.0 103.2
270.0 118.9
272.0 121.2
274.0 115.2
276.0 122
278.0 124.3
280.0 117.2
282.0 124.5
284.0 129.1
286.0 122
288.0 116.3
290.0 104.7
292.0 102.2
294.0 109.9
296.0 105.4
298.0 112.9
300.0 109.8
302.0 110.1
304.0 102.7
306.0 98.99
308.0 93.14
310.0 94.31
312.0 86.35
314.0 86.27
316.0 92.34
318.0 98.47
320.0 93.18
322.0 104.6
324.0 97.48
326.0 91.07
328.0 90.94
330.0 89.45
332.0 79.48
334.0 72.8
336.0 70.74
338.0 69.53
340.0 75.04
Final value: 123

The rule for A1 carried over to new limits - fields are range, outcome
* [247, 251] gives 124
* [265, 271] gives 110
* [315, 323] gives 97.1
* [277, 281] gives 121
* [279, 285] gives 124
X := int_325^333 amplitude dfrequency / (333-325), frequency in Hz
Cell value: 87.7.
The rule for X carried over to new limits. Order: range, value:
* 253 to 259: 105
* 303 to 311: 97.3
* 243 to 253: 122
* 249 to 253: 121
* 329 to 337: 78.1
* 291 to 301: 108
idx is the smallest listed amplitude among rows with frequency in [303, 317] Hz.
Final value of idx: 86.27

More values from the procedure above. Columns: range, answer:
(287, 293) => 102.2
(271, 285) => 115.2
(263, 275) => 103.2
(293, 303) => 105.4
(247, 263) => 92.23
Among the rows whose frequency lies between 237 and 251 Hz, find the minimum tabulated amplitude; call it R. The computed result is 115.2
